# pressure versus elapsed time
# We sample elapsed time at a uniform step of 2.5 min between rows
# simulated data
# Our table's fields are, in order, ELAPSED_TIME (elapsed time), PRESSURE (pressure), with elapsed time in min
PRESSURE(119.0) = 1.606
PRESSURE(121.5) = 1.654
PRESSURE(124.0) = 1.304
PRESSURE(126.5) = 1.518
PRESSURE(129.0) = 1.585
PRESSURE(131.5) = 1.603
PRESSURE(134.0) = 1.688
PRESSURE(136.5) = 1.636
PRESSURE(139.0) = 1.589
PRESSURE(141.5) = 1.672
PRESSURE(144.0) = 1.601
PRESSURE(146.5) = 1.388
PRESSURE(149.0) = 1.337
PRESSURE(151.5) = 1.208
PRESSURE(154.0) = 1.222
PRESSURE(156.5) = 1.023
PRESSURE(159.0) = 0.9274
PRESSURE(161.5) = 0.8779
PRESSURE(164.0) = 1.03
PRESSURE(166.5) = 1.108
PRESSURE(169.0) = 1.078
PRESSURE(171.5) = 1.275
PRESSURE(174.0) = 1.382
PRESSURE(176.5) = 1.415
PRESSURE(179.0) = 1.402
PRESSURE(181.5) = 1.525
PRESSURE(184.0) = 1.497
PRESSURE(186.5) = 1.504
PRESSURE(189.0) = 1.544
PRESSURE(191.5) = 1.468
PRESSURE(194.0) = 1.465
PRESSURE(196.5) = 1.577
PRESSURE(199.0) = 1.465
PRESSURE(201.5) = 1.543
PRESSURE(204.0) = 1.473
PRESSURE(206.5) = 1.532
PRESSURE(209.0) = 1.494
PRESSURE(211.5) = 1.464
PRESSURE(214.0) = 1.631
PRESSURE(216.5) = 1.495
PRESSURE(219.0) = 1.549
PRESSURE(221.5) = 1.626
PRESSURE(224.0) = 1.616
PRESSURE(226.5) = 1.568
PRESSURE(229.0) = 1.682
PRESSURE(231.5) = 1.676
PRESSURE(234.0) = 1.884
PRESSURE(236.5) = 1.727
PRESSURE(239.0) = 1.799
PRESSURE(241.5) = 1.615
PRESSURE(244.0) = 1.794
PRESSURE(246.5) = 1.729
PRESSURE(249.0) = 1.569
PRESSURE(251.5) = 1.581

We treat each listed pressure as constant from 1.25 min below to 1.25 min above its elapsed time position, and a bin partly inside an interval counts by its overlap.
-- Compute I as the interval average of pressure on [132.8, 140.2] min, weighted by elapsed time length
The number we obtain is 1.64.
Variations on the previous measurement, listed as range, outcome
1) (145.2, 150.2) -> 1.37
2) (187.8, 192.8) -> 1.51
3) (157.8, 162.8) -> 0.904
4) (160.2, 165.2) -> 0.953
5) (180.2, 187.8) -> 1.51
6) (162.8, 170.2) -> 1.07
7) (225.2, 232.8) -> 1.64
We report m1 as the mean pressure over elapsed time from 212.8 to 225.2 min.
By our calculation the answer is 1.58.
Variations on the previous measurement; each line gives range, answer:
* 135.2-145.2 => 1.62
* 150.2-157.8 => 1.15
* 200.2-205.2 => 1.51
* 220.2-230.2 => 1.62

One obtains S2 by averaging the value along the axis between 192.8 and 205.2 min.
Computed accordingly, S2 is 1.5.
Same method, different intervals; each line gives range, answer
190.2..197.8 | 1.5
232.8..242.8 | 1.76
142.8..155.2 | 1.35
